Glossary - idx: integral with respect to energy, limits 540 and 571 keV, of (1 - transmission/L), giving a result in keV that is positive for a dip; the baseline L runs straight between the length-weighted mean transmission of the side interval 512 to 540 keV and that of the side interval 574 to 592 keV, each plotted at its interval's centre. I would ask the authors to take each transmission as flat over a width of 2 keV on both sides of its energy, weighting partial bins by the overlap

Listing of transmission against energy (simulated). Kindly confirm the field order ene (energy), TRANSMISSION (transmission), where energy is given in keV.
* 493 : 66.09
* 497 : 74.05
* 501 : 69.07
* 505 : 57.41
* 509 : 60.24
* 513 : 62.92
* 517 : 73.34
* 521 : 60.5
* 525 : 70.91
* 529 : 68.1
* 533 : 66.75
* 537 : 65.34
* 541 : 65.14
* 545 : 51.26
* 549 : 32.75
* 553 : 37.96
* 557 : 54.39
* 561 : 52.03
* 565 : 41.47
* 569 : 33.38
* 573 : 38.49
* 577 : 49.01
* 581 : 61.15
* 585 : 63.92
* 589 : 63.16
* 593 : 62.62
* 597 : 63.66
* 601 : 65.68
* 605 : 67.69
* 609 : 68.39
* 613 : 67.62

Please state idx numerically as 8.5 keV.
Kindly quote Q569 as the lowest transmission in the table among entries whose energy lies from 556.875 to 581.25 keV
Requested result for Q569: 33.38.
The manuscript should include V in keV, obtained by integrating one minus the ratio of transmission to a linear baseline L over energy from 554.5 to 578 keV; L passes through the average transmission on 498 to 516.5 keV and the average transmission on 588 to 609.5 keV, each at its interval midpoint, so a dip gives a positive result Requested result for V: 7.3 keV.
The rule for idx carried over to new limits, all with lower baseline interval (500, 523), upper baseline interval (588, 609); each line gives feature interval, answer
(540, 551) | 2.7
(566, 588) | 5.2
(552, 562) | 2.4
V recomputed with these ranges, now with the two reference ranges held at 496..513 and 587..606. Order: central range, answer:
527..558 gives 4.41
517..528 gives -0.50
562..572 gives 3.95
